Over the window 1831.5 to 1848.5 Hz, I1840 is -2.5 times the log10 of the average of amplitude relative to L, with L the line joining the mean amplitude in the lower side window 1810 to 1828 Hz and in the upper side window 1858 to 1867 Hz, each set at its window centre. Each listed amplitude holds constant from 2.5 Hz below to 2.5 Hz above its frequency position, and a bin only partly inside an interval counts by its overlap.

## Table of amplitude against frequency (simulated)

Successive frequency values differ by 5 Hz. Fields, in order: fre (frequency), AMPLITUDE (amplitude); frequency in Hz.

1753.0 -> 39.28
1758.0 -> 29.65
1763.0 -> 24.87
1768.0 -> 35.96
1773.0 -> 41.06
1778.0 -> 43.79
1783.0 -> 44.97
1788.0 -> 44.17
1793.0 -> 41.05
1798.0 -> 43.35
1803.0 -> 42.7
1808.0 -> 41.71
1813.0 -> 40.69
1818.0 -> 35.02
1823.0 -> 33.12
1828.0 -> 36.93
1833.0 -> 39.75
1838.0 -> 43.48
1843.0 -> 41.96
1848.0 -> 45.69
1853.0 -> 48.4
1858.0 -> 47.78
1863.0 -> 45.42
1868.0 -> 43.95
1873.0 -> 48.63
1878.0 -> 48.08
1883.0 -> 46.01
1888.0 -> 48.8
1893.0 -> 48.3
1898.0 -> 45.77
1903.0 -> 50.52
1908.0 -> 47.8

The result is -0.04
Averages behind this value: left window 36.5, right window 45.8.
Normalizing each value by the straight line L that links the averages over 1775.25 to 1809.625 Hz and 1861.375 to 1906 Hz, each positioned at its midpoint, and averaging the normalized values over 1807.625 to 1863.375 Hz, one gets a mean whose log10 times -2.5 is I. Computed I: 0.09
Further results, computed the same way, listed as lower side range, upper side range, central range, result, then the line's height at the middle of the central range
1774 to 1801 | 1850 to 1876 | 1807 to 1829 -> 0.20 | 44.7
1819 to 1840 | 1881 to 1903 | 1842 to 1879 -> -0.09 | 42.8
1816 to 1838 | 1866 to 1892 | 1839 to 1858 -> -0.11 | 41.3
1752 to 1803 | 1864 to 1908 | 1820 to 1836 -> 0.17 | 42.9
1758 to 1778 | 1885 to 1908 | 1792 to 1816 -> -0.09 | 38.5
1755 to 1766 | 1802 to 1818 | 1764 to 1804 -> -0.22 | 34.1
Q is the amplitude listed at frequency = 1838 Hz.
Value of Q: 43.48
